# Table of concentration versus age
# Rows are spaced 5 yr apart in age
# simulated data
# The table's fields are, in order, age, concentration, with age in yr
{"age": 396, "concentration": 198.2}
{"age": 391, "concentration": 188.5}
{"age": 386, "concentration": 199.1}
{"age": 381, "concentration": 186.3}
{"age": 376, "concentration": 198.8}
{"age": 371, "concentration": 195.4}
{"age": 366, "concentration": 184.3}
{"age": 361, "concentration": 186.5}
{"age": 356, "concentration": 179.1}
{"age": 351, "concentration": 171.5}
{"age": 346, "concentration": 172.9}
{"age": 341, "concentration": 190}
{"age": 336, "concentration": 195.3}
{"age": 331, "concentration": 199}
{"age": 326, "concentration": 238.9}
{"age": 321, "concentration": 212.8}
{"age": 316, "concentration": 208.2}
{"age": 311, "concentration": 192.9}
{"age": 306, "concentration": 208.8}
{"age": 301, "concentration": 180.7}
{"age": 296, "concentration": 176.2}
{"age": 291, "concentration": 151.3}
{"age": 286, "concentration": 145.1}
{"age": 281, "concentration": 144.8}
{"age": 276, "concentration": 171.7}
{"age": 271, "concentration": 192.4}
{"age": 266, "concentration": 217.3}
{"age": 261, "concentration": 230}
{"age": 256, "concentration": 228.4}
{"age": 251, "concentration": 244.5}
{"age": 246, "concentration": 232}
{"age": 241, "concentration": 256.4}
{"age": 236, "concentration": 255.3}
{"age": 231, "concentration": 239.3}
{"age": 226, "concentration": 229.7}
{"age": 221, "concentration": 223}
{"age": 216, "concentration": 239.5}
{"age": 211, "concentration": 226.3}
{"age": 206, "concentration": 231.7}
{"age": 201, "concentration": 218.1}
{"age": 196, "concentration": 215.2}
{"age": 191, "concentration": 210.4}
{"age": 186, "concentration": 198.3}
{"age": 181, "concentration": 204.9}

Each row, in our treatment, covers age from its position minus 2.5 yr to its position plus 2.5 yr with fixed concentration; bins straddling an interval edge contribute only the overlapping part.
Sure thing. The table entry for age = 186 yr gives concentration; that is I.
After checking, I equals 198.3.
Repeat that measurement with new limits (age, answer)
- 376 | 198.8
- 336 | 195.3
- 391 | 188.5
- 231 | 239.3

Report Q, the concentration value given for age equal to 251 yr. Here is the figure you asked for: 244.5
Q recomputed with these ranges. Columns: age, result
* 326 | 238.9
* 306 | 208.8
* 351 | 171.5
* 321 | 212.8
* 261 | 230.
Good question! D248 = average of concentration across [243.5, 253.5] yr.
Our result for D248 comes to 238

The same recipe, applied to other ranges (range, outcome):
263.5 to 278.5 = 194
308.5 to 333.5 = 210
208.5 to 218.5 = 233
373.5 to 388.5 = 195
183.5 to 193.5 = 204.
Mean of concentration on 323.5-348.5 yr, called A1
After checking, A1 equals 199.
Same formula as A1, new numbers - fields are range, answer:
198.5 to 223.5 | 228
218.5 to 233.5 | 231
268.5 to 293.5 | 161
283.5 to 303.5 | 163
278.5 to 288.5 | 145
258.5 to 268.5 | 224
